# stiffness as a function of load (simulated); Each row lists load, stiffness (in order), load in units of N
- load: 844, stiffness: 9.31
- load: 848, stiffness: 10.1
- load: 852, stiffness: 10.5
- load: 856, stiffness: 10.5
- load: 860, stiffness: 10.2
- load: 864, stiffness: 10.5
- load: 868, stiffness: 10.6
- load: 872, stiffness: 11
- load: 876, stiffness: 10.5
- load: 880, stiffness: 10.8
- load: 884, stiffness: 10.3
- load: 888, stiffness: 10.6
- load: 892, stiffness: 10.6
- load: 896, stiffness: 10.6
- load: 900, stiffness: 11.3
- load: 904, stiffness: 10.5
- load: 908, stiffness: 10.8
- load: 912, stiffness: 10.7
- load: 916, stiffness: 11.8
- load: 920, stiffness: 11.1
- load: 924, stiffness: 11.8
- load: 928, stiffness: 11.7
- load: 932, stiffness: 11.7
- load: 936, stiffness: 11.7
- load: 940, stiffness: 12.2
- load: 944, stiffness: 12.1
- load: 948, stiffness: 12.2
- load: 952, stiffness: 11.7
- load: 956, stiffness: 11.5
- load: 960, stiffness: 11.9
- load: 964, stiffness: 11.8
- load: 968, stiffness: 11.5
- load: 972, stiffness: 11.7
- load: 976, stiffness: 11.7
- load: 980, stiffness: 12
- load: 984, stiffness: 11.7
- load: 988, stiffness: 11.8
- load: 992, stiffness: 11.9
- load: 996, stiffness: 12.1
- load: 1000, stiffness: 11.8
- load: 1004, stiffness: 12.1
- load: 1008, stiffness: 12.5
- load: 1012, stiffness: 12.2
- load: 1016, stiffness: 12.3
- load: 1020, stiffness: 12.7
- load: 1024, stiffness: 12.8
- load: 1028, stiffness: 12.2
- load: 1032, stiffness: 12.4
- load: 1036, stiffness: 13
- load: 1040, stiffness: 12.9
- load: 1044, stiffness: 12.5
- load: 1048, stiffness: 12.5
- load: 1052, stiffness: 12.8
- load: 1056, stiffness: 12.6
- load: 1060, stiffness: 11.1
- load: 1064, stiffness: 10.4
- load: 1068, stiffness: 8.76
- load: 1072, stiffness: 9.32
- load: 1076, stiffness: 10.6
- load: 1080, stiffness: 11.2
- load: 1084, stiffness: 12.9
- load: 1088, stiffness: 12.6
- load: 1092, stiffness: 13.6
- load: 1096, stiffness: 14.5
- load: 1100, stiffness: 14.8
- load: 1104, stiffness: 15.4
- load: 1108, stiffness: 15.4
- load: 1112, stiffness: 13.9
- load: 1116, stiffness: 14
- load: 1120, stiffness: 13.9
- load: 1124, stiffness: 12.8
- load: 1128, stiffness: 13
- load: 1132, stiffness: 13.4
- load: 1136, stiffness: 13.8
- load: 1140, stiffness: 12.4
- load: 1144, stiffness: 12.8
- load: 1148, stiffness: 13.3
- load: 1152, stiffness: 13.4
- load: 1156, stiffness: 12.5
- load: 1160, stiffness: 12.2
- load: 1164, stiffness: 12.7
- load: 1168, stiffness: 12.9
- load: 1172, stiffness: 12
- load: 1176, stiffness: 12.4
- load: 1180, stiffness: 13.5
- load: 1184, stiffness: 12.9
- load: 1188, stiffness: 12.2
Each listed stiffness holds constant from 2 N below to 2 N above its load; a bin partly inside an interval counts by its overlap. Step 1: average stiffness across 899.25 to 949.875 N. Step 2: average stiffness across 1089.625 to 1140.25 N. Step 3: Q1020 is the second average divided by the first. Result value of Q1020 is 1.21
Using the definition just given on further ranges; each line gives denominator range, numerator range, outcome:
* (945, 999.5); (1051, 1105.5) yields 1.03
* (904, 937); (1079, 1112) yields 1.22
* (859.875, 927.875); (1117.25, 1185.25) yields 1.19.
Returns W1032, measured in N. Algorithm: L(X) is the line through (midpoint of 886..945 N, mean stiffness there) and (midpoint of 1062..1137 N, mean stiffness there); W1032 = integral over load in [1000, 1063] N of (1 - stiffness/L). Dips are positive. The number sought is -0.7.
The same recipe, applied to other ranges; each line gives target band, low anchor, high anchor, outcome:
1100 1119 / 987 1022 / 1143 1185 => -3.14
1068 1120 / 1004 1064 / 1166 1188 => -2.18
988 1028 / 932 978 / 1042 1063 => -0.70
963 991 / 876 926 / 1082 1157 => 0.22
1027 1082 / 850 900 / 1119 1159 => 3.10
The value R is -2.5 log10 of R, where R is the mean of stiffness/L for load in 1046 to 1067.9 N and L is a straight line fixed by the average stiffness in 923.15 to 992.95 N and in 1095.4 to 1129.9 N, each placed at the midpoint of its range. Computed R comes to 0.15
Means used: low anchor 11.8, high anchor 14.2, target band 11.6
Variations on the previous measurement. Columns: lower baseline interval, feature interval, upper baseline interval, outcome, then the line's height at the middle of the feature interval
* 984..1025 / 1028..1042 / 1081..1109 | 0.010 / 12.8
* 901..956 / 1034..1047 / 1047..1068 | -0.110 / 11.6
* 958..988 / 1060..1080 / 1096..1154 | 0.283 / 13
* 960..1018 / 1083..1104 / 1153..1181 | -0.129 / 12.3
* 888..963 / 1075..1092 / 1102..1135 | 0.119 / 13.5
